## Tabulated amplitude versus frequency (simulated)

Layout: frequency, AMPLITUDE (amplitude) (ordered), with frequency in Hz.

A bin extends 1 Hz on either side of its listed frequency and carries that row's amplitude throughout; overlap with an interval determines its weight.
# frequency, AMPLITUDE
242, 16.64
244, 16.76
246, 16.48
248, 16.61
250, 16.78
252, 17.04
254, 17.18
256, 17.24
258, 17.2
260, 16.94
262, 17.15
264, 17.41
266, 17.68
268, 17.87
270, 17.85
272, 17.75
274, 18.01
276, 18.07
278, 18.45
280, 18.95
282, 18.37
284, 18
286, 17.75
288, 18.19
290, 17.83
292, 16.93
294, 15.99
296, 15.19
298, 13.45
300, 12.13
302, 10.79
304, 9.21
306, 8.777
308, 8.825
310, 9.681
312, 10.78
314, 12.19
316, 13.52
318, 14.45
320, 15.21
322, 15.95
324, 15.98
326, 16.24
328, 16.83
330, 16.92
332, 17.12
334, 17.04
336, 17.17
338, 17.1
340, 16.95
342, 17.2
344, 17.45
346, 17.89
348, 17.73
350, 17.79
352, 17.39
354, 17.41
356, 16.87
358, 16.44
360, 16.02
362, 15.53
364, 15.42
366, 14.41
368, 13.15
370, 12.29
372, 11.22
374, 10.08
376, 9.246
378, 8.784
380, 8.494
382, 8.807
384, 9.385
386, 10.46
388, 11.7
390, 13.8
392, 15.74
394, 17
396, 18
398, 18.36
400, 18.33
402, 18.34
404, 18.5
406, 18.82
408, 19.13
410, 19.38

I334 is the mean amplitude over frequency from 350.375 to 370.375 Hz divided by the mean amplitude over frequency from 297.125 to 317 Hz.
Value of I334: 1.43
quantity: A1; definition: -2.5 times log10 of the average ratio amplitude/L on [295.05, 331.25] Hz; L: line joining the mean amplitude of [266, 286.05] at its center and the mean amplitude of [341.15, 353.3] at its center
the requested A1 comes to 0.33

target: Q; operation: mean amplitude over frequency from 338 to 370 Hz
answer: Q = 16.4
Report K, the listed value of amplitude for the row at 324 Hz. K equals 15.98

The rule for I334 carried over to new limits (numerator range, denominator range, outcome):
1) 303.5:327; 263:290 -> 0.70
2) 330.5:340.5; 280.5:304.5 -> 1.10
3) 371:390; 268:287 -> 0.55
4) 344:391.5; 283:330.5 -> 0.96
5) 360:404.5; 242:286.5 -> 0.77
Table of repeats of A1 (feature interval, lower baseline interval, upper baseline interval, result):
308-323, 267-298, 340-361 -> 0.33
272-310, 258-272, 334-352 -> 0.15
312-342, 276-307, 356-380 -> -0.11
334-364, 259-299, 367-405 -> -0.16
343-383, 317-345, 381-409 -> 0.14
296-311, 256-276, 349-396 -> 0.44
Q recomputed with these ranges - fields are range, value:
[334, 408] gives 15.1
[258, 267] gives 17.3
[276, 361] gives 15.6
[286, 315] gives 13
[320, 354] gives 17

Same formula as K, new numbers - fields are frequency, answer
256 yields 17.24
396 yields 18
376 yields 9.246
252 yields 17.04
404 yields 18.5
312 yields 10.78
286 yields 17.75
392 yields 15.74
